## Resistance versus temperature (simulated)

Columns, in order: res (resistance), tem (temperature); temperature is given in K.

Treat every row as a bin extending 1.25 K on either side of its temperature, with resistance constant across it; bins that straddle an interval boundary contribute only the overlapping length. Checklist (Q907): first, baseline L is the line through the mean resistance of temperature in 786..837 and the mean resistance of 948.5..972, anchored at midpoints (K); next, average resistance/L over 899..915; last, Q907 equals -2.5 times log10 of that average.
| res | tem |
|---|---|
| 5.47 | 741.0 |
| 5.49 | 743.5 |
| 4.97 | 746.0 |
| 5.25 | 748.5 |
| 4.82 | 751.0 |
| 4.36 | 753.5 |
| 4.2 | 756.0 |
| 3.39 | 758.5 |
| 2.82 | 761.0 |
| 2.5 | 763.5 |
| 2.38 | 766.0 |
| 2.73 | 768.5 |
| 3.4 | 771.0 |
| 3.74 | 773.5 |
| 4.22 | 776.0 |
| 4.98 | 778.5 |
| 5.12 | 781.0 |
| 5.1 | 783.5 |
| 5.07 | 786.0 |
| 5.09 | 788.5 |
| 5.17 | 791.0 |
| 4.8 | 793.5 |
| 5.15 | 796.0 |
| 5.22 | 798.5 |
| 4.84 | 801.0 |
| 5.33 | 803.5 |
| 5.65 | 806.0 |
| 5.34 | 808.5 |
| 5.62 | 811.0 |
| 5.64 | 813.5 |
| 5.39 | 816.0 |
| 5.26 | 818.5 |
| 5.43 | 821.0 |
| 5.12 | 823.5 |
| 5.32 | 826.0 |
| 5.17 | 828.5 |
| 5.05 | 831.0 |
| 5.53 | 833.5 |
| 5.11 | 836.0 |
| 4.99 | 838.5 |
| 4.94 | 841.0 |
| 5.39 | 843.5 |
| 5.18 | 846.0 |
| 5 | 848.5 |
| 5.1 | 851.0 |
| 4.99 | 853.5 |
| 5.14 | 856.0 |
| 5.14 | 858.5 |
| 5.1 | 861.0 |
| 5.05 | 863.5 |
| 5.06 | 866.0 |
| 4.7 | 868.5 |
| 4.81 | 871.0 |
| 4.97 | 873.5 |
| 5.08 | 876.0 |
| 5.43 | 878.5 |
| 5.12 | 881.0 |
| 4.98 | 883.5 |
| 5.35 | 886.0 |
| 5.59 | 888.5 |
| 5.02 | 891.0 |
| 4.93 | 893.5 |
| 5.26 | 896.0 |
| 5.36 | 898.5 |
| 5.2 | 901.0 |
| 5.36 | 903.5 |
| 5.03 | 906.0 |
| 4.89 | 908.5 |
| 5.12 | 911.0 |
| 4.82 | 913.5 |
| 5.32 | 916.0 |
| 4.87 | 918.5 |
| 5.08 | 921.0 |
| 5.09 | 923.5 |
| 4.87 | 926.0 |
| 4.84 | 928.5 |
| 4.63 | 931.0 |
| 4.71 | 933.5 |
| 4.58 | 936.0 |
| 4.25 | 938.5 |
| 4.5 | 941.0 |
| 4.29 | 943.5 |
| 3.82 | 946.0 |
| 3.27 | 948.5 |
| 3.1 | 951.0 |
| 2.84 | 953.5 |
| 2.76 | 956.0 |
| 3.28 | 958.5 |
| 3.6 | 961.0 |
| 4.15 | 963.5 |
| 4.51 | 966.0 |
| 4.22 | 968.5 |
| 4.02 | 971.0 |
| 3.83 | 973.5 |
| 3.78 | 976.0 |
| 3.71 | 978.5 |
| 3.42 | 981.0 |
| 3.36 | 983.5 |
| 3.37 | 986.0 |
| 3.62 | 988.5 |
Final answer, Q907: -0.21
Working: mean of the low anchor 5.26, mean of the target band 5.09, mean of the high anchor 3.59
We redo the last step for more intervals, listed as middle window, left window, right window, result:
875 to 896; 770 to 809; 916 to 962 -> -0.17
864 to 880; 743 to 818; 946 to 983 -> -0.22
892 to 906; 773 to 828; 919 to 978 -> -0.17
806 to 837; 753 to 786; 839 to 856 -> -0.15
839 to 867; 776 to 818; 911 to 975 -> -0.06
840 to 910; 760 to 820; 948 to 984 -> -0.23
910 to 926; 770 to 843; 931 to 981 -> -0.20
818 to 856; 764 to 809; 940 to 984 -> -0.19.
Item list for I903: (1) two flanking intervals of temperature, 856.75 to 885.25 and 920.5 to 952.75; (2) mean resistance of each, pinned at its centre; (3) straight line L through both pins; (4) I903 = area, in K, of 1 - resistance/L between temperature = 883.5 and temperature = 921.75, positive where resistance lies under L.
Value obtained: -3.5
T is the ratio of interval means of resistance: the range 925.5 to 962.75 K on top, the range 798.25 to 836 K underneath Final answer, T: 0.74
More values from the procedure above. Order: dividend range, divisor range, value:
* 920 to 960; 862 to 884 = 0.82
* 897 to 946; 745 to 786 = 1.21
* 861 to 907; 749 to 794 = 1.25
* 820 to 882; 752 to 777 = 1.51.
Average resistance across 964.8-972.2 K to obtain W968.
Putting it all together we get 4.25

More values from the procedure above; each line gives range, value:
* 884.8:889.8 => 5.47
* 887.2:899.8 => 5.23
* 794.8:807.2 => 5.24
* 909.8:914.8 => 4.97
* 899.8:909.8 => 5.12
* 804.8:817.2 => 5.53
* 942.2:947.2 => 4.06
